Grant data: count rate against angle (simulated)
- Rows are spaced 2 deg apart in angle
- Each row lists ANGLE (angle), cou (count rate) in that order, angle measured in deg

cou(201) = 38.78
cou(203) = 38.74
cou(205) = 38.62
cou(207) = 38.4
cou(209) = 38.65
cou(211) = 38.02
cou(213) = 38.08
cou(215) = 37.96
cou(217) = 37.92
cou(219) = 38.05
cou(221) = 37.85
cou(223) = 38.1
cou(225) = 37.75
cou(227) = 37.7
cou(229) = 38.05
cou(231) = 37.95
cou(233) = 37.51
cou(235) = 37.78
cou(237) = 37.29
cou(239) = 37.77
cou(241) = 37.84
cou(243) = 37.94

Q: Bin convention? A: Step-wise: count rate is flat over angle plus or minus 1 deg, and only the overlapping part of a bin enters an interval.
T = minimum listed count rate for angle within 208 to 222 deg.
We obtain 37.85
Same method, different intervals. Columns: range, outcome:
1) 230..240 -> 37.29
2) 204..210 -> 38.4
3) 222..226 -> 37.75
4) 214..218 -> 37.92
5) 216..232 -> 37.7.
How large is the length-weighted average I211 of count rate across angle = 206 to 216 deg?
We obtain 38.2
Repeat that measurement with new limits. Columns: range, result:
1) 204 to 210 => 38.6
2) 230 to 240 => 37.7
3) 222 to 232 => 37.9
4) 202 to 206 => 38.7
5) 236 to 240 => 37.5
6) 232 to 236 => 37.6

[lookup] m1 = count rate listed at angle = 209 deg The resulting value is 38.65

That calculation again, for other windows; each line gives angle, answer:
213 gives 38.08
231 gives 37.95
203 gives 38.74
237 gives 37.29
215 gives 37.96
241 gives 37.84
